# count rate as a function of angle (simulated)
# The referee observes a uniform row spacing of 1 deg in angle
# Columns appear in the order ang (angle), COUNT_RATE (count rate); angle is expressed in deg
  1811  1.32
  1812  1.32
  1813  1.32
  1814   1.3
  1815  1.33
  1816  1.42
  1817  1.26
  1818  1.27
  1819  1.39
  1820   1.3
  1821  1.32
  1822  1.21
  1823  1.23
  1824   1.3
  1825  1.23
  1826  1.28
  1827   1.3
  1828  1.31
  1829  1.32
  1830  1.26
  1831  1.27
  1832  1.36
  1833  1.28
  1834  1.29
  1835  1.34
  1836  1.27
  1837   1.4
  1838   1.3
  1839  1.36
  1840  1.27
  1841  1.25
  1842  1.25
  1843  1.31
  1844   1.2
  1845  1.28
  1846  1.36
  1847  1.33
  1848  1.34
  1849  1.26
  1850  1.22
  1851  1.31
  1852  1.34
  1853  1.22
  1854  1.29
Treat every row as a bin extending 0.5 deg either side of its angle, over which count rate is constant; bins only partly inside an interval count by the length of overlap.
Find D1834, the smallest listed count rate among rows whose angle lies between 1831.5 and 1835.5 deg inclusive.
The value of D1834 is 1.28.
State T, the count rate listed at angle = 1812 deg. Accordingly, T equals 1.32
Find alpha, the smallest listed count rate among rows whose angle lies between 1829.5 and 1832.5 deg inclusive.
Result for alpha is 1.26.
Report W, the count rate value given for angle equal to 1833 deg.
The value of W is 1.28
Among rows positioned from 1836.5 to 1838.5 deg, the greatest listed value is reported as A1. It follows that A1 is 1.4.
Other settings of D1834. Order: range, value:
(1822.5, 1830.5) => 1.23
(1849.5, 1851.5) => 1.22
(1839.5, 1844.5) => 1.2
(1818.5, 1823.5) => 1.21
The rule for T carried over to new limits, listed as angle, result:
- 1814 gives 1.3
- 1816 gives 1.42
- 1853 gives 1.22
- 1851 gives 1.31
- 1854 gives 1.29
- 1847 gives 1.33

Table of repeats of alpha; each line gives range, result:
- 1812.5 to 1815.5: 1.3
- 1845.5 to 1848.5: 1.33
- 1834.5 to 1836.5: 1.27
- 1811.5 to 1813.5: 1.32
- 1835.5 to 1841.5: 1.25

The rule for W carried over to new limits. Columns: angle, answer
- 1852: 1.34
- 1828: 1.31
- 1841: 1.25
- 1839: 1.36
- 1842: 1.25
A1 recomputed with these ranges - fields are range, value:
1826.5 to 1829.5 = 1.32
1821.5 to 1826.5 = 1.3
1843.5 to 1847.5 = 1.36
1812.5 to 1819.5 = 1.42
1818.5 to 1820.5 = 1.39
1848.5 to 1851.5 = 1.31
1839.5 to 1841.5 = 1.27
